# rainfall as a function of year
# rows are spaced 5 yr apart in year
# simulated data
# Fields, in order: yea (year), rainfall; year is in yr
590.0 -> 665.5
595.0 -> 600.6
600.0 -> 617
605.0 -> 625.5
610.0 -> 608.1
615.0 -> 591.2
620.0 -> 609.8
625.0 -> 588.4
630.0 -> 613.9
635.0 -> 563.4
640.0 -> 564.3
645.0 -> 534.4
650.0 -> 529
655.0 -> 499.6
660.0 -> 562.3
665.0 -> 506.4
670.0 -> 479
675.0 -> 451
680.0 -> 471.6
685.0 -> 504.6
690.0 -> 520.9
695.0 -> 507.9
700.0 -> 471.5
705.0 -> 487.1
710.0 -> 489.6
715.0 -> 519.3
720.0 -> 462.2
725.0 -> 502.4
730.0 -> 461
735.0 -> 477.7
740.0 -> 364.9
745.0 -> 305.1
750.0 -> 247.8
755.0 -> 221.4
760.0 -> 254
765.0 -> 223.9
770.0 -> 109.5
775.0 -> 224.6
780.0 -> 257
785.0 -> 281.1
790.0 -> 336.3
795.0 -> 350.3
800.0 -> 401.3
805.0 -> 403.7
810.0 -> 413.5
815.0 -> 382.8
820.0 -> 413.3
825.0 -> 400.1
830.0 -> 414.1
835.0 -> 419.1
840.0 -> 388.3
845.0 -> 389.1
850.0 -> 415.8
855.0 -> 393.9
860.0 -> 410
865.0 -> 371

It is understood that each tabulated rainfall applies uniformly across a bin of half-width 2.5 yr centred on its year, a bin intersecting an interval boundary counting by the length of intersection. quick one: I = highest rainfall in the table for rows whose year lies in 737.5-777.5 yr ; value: 364.9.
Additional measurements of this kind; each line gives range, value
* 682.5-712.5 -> 520.9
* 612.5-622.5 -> 609.8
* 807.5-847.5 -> 419.1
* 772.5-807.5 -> 403.7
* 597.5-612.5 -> 625.5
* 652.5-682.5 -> 562.3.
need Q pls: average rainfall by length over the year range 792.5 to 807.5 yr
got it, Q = 385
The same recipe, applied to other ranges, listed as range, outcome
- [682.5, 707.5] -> 498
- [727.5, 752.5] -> 371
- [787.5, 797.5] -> 343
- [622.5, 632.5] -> 601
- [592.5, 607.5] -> 614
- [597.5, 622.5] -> 610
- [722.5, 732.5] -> 482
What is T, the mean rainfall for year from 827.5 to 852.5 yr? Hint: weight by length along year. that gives 405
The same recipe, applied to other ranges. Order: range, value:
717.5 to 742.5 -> 454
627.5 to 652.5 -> 561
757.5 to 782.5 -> 214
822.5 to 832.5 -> 407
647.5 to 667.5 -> 524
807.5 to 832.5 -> 405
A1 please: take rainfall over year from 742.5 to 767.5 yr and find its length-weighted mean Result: 250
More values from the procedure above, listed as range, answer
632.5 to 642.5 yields 564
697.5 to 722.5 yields 486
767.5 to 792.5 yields 242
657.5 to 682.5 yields 494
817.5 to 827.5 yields 407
